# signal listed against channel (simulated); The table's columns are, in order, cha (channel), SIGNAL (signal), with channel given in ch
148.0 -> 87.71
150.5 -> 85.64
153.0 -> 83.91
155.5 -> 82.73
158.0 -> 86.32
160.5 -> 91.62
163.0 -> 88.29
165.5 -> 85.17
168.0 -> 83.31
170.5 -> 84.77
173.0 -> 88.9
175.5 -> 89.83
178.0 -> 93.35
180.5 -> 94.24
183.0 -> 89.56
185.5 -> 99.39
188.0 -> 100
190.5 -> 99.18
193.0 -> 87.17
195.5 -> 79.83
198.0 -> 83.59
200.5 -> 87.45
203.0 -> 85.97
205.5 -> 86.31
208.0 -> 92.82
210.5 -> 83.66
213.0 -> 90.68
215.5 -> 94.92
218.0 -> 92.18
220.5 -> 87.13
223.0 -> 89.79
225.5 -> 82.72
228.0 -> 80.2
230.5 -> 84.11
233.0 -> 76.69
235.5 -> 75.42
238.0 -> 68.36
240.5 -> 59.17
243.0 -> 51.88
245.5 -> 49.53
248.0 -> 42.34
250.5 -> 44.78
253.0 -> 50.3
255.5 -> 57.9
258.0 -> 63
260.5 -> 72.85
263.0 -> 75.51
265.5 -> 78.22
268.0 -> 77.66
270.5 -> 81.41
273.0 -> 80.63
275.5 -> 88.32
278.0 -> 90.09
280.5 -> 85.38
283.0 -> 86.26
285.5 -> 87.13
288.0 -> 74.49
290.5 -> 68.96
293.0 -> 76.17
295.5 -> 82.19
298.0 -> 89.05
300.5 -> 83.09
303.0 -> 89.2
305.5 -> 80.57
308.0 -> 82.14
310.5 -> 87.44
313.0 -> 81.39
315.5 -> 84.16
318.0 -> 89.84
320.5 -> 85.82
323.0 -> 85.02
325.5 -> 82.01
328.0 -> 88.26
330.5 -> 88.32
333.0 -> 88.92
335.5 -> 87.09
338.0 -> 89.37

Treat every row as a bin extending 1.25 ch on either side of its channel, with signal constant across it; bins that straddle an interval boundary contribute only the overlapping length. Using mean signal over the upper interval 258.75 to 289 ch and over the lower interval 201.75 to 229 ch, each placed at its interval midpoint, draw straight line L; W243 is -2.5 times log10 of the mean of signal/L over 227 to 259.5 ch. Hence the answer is 0.35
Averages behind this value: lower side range 87.9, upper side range 81.2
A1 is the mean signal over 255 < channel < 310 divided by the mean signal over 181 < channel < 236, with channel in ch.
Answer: 0.9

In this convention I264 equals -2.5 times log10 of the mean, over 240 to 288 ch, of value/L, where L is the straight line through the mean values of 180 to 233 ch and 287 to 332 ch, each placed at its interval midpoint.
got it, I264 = 0.22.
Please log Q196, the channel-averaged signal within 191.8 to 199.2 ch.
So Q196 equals 83.5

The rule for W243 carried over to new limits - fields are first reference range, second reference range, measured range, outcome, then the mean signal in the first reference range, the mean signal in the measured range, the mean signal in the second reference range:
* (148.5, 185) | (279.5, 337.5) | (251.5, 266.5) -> 0.28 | 87.9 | 65.7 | 84.1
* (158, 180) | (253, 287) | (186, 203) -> -0.05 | 88.3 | 89.7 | 77.7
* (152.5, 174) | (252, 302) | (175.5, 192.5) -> -0.13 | 86.2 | 95.1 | 77.6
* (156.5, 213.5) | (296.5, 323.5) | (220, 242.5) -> 0.14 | 89.1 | 77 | 85.2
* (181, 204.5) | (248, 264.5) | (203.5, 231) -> -0.12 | 90.3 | 87.7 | 59.6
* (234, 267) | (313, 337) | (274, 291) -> -0.17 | 61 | 83.5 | 86.4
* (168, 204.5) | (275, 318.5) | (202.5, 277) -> 0.16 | 90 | 74.8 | 83.5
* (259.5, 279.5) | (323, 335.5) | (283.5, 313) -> 0.02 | 80.7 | 81.9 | 86.7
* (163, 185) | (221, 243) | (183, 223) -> -0.10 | 89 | 90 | 76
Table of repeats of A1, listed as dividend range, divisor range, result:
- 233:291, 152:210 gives 0.79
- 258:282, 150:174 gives 0.93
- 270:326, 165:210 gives 0.93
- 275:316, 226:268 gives 1.28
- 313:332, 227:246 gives 1.25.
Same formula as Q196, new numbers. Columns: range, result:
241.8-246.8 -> 50.6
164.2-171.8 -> 84.5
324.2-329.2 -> 85.1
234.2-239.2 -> 72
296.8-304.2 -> 87.1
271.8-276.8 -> 84.6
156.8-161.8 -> 89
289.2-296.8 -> 75.9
